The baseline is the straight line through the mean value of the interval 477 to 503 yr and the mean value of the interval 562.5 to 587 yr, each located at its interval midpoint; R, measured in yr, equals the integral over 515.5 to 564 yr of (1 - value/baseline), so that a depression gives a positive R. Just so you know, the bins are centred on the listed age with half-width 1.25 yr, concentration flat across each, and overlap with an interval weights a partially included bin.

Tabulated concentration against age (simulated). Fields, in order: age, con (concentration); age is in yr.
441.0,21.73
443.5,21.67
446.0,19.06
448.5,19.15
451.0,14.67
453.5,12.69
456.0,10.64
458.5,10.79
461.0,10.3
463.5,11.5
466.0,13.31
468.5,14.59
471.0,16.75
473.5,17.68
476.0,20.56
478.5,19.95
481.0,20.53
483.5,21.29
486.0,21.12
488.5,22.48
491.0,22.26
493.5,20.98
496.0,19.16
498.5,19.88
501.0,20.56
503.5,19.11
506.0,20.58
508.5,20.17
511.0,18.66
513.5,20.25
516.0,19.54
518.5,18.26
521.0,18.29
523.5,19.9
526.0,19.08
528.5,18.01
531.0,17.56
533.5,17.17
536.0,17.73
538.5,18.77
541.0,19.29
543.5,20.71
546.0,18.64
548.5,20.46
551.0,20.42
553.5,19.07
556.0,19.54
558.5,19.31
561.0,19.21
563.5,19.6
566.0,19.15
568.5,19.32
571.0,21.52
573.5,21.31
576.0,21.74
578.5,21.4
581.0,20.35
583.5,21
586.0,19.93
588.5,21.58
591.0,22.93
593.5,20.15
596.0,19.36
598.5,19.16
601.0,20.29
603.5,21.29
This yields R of 3.8 yr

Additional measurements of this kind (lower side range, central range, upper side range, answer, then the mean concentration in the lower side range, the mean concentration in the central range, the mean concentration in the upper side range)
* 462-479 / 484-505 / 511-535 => -4.2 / 16.1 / 20.7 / 18.7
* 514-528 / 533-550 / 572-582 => 0.7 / 19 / 19.1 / 21.2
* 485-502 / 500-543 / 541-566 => 2.8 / 20.9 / 19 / 19.6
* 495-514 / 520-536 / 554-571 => 1.1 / 19.8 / 18.3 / 19.5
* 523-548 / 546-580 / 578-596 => -0.4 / 18.7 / 20.1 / 20.9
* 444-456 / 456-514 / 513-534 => -2.6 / 16.1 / 18.2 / 18.7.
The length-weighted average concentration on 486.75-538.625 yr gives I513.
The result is 19.5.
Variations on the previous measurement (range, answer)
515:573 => 19.2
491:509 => 20.2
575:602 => 20.7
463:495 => 18.9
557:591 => 20.5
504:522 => 19.4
